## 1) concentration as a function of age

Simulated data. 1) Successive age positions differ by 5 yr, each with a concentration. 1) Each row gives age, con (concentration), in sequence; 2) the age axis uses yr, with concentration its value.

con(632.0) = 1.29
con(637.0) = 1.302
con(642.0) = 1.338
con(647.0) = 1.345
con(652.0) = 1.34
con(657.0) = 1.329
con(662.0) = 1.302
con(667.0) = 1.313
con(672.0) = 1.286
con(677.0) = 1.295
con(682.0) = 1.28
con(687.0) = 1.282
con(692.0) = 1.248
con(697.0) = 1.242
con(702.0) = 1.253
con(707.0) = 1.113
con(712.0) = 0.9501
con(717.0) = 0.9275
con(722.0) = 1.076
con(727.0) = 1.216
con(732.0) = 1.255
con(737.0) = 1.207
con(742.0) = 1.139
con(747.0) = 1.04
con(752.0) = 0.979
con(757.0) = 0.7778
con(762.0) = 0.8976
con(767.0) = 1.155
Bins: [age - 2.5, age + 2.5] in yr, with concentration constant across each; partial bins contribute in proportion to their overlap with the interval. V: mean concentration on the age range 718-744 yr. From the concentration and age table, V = 1.16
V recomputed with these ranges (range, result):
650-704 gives 1.29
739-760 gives 0.987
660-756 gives 1.17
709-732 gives 1.07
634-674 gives 1.32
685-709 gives 1.23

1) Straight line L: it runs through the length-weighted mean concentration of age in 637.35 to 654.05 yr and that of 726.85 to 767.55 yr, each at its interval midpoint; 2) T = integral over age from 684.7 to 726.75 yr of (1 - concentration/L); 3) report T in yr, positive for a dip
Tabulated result 1.27 yr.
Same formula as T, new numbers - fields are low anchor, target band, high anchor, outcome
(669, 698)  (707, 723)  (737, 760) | 2.1 yr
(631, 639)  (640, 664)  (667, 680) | -0.7 yr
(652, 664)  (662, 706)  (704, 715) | -3.6 yr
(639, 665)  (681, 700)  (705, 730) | -1.5 yr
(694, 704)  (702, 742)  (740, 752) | 1.3 yr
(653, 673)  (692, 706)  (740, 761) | -0.7 yr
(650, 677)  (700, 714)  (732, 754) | 1.1 yr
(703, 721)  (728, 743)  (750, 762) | -4.1 yr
